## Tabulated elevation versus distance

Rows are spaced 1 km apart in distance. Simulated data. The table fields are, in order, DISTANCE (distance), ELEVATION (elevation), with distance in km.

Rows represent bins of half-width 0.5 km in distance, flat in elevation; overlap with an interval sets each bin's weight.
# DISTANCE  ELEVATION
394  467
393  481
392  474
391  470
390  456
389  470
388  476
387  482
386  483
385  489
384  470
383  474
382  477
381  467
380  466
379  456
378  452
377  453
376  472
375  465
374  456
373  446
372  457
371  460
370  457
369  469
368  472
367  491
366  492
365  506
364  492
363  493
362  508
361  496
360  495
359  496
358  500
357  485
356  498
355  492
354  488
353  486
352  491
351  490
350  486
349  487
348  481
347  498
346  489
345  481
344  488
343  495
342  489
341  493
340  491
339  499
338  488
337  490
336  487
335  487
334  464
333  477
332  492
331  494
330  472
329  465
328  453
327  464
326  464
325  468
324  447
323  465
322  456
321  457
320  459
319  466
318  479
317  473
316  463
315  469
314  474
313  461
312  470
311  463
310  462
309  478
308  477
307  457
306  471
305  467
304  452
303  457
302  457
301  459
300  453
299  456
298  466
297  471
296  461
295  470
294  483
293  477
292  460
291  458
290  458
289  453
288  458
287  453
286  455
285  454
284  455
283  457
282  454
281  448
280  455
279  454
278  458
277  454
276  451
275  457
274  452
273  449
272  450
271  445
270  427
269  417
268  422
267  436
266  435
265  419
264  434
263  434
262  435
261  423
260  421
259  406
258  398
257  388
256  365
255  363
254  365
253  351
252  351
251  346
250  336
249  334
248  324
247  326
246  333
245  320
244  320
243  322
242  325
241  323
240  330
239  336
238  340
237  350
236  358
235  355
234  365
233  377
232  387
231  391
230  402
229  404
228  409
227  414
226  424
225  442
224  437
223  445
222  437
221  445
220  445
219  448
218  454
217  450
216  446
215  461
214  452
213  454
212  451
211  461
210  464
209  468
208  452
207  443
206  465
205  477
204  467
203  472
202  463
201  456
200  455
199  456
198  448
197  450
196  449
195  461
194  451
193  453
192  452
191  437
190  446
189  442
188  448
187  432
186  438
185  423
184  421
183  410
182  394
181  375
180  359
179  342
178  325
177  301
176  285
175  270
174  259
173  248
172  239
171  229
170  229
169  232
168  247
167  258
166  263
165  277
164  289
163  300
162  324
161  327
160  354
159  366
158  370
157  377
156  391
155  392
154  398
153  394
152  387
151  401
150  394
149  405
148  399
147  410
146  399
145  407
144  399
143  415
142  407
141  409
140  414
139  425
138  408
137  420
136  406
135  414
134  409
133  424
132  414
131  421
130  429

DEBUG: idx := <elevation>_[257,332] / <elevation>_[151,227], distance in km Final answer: 1.15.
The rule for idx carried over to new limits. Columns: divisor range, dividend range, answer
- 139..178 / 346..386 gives 1.41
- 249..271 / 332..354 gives 1.22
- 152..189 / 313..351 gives 1.42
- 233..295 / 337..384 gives 1.19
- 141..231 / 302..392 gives 1.20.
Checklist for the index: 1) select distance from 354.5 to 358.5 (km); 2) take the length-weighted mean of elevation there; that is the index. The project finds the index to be 494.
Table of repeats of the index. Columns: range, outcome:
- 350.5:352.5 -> 490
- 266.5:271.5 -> 429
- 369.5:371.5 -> 458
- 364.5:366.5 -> 499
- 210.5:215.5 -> 456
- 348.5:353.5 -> 488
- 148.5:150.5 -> 400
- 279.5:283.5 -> 454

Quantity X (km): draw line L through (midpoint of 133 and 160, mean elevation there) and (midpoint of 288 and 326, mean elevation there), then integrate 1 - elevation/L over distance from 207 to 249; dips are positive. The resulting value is 3.3 km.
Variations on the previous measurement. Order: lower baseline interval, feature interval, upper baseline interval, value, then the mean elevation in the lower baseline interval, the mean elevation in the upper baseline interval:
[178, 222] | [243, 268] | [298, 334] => 4.2 km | 441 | 466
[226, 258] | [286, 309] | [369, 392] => -3.6 km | 357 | 466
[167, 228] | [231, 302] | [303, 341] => 5.4 km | 407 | 471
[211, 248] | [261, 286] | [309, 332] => -0.9 km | 394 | 466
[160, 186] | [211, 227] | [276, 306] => -3.4 km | 309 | 459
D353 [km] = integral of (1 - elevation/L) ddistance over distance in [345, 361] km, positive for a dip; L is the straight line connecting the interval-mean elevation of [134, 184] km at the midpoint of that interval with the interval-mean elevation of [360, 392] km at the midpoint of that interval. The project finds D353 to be -1.0 km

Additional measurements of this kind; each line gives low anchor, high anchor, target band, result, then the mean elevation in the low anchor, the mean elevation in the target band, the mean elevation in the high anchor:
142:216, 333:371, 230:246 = 2.8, 388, 348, 488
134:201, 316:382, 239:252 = 2.8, 375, 329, 478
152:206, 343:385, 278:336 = -2.2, 373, 464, 480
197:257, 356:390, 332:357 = -1.4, 403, 488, 476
